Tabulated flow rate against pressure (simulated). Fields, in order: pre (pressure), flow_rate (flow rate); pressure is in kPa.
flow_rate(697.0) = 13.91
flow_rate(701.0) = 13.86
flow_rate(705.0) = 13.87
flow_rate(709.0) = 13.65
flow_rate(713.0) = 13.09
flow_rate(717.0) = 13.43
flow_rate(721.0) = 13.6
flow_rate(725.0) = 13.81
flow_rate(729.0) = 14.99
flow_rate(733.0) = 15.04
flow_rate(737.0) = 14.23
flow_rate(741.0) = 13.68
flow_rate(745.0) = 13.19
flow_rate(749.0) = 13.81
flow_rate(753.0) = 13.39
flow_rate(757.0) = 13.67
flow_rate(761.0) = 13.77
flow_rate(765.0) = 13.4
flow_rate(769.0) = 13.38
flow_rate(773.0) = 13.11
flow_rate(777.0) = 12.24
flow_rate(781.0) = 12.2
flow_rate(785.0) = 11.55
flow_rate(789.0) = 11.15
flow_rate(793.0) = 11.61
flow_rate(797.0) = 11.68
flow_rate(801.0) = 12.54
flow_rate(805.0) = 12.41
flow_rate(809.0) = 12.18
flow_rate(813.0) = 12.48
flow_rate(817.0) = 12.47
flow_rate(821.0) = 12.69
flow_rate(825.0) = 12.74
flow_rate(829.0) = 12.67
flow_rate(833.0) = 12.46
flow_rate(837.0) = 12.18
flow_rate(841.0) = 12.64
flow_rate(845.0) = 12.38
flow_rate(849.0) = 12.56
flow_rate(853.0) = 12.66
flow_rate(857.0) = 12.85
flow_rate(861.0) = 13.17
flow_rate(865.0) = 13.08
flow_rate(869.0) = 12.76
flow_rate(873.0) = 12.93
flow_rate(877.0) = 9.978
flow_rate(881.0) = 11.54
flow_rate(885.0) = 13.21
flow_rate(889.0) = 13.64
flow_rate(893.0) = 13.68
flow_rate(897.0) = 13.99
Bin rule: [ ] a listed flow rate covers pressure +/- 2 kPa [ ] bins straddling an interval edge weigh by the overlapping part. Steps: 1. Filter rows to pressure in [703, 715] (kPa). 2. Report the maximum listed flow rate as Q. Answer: 13.87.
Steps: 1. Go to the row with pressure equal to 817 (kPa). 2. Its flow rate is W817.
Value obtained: 12.47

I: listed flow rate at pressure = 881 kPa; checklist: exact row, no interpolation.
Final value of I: 11.54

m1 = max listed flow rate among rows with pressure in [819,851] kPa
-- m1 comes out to 12.74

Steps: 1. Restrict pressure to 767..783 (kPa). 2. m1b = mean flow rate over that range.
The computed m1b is 12.7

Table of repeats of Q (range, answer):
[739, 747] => 13.68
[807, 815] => 12.48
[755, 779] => 13.77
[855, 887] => 13.21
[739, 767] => 13.81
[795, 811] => 12.54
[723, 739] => 15.04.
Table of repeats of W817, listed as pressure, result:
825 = 12.74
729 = 14.99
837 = 12.18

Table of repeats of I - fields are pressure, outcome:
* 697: 13.91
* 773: 13.11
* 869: 12.76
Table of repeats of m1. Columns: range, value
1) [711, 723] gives 13.6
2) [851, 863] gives 13.17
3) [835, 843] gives 12.64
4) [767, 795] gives 13.38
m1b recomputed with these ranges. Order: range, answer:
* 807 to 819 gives 12.4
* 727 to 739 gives 14.8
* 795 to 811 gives 12.2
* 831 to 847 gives 12.4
